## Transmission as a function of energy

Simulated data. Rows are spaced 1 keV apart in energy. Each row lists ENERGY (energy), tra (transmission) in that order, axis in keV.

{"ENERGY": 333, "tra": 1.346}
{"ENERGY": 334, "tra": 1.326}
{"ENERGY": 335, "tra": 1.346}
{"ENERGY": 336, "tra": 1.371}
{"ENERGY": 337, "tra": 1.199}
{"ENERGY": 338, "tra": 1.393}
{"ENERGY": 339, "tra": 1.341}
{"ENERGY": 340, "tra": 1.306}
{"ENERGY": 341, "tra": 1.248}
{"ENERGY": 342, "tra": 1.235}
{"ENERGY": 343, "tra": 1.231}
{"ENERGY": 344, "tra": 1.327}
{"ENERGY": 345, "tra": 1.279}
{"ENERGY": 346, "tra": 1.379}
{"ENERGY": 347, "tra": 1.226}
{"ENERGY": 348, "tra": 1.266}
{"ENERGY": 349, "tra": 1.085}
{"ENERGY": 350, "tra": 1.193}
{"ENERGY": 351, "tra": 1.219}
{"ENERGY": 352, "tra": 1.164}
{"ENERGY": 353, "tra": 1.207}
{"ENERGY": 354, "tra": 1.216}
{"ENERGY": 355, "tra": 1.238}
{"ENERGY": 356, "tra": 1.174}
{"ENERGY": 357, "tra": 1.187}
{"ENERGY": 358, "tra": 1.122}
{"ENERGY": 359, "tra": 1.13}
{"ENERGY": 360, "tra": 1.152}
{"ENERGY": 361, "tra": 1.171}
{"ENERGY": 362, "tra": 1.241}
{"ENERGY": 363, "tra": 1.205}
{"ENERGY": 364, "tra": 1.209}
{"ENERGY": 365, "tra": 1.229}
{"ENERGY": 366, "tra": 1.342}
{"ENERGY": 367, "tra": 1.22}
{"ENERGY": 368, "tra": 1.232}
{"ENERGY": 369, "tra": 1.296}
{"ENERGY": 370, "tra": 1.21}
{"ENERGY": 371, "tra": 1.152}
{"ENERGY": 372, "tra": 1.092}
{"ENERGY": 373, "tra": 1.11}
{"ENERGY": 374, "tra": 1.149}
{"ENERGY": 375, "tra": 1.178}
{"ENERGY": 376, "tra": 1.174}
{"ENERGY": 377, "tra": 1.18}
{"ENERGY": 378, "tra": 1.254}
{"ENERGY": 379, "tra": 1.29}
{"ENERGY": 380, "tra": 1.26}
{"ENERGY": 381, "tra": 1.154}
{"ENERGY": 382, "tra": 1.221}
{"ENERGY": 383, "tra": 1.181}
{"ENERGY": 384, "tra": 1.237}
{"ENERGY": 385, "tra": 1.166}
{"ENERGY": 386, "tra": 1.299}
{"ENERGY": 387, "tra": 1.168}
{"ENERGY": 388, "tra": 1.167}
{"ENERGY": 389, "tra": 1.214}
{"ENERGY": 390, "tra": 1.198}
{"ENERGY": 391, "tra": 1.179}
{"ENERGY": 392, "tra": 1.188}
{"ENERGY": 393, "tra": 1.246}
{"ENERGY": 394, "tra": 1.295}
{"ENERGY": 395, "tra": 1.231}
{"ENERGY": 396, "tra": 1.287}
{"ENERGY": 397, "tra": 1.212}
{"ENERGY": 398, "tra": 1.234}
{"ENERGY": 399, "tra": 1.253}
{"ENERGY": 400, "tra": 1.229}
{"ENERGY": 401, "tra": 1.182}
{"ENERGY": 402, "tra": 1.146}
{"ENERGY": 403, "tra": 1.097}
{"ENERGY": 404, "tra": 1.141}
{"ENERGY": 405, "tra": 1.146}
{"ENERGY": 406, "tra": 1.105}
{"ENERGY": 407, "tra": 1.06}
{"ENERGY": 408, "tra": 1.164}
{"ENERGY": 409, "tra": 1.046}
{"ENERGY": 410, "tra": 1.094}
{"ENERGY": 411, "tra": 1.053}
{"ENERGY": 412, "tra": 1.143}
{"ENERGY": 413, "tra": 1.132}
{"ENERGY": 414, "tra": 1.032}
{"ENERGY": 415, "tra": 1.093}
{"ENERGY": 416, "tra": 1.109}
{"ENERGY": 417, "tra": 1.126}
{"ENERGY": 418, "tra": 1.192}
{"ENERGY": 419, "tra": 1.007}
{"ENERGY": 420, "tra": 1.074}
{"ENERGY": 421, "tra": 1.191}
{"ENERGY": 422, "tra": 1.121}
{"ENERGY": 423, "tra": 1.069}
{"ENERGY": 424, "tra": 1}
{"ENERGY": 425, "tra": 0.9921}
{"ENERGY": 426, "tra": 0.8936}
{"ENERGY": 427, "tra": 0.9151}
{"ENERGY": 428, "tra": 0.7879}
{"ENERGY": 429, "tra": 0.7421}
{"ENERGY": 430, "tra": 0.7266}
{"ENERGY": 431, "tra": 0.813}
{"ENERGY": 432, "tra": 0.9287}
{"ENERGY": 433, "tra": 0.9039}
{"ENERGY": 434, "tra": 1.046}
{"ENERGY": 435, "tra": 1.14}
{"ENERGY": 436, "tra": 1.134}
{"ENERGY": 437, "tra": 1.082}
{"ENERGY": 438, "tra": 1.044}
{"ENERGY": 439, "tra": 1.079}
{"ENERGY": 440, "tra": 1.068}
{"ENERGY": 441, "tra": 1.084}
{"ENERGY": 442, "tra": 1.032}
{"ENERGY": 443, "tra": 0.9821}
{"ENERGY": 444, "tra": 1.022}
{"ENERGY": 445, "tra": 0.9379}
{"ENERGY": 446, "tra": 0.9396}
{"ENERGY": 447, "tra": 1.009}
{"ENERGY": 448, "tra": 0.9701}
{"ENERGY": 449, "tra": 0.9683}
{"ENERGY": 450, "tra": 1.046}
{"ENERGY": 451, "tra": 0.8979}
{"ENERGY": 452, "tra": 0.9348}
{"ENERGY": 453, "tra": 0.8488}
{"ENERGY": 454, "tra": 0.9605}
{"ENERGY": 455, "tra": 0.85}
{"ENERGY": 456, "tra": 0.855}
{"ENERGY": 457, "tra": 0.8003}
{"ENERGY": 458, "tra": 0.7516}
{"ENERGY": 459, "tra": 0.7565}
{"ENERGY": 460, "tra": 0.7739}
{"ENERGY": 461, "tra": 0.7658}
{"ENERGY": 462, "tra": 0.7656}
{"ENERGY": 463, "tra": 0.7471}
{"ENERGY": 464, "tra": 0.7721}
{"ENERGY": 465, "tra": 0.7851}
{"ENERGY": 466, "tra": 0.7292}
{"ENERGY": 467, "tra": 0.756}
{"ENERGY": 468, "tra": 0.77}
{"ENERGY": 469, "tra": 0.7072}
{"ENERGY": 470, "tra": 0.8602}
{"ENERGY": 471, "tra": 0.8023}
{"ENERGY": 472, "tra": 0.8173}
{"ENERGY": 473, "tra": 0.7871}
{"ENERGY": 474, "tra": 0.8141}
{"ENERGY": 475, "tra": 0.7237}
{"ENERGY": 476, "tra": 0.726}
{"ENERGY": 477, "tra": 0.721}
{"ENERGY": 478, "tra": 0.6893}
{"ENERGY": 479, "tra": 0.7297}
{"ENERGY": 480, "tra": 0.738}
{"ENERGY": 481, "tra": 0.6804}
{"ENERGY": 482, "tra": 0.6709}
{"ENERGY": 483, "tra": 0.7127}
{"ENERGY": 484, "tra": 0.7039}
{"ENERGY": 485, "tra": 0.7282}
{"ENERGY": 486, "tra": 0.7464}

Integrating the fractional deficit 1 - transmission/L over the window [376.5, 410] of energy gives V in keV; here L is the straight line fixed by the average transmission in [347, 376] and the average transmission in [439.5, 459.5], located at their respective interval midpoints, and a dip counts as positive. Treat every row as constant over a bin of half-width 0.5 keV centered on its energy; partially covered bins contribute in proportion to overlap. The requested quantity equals -2.8 keV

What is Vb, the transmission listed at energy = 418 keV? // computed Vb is 1.192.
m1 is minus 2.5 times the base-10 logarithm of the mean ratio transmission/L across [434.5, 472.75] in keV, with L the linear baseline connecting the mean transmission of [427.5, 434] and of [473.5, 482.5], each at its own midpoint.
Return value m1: -0.15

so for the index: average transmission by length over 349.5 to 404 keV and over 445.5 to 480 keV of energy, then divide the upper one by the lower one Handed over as 0.7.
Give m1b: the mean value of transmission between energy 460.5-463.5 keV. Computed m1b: 0.76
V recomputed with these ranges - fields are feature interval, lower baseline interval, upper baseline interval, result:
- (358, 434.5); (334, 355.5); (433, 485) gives -3.59 keV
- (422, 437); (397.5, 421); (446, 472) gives 0.90 keV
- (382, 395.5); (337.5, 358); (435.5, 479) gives -1.34 keV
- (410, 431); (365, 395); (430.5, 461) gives 0.72 keV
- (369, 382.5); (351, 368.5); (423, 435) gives -0.68 keV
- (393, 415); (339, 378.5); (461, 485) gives -2.72 keV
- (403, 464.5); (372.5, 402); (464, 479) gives -1.23 keV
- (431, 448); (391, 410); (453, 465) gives -1.70 keV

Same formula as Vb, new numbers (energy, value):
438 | 1.044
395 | 1.231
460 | 0.7739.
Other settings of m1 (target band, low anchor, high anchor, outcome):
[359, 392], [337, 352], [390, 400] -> 0.04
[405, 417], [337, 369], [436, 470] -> -0.06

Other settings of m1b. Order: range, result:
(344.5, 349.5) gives 1.25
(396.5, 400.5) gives 1.23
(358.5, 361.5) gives 1.15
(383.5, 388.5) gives 1.21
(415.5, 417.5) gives 1.12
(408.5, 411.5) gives 1.06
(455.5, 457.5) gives 0.828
